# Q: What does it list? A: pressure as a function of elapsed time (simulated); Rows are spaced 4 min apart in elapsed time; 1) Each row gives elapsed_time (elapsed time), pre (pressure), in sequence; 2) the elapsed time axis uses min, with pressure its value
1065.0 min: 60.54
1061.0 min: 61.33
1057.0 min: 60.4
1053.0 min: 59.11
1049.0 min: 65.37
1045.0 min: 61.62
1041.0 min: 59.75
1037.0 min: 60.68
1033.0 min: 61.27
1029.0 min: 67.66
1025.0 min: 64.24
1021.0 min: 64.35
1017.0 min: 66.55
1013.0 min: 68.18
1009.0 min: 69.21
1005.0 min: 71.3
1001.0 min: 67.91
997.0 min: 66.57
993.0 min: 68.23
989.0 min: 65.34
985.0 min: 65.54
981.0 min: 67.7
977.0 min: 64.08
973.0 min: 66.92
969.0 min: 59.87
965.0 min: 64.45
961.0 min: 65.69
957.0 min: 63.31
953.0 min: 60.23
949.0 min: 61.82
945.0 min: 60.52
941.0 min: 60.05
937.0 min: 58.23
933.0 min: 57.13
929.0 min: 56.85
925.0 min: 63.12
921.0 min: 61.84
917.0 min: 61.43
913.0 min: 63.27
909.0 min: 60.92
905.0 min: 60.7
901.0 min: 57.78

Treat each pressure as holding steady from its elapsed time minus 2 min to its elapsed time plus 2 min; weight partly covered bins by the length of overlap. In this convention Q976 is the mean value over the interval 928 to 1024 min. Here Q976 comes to 64.2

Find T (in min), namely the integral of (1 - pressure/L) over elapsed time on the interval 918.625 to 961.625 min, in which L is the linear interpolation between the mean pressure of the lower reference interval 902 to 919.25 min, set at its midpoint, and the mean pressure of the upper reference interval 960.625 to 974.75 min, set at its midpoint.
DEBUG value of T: 1.4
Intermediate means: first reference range 61.4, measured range 60.6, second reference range 64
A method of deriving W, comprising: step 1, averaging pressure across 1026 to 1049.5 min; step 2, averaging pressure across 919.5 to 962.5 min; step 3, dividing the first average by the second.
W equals 1.03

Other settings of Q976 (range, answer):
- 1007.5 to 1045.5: 64.4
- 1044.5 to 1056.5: 61.9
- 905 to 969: 61.2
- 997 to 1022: 68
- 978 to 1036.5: 66.5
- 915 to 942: 59.8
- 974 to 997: 66.2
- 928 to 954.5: 59.3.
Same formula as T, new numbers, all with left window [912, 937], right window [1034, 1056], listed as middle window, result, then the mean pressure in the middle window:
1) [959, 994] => -2.60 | 65.2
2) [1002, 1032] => -3.01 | 67.2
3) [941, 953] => -0.07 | 60.8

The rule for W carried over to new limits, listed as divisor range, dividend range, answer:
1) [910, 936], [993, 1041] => 1.09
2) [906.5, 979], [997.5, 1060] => 1.05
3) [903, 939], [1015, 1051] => 1.05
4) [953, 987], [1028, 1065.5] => 0.96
